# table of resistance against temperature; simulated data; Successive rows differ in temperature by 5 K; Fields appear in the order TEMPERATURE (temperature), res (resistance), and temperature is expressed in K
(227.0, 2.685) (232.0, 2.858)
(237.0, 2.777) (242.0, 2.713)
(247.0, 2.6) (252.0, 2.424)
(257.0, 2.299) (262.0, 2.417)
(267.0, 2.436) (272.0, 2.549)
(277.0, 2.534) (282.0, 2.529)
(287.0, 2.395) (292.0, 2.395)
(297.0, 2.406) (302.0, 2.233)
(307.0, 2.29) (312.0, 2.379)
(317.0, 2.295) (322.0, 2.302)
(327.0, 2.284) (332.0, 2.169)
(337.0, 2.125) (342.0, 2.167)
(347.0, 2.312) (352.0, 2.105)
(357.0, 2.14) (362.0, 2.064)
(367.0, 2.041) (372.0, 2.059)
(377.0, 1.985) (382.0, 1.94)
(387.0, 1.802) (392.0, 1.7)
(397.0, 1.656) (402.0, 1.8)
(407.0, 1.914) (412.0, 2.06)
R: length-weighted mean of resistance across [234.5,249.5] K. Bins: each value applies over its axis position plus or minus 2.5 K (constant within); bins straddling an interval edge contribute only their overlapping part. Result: 2.7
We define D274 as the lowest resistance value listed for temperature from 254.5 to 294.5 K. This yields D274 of 2.299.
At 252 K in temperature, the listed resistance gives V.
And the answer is 2.424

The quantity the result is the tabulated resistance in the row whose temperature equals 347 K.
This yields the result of 2.312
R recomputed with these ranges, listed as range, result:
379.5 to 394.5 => 1.81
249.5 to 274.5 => 2.42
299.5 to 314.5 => 2.3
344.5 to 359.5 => 2.19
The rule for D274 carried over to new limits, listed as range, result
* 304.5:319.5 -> 2.29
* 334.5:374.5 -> 2.041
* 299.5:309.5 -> 2.233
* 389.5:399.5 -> 1.656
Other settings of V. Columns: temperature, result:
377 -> 1.985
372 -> 2.059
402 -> 1.8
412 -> 2.06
